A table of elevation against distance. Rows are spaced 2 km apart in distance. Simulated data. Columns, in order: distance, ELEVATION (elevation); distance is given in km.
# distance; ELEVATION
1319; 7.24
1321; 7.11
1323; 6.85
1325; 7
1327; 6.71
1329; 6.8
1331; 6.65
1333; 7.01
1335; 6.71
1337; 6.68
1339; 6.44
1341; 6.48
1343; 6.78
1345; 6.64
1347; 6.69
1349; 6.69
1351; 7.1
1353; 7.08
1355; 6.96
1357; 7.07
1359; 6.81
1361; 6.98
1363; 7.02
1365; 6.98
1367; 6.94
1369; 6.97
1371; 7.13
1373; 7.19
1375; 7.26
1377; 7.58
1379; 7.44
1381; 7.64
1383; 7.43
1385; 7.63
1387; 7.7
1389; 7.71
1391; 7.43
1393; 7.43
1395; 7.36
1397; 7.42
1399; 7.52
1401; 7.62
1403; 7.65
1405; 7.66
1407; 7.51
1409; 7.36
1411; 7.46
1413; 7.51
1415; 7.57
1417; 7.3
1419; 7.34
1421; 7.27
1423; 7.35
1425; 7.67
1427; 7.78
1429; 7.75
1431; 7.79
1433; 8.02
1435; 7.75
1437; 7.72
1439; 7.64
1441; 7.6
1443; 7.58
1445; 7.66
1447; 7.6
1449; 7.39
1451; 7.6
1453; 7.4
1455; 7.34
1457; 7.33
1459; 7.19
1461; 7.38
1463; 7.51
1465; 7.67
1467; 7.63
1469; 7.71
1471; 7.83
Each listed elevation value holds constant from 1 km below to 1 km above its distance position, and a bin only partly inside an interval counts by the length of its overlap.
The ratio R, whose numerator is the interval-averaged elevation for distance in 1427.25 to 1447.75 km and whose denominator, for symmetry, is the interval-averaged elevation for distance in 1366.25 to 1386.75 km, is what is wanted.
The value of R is 1.05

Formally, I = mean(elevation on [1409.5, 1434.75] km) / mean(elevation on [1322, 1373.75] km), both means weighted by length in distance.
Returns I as 1.10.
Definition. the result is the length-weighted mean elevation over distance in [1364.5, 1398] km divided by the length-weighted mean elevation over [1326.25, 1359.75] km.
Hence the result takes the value 1.09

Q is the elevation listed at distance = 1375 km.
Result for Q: 7.26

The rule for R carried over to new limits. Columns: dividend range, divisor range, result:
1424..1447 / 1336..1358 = 1.14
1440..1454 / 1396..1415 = 1.00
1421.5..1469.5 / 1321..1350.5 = 1.12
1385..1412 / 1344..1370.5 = 1.09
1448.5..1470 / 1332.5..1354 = 1.11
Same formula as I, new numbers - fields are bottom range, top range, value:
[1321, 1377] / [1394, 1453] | 1.10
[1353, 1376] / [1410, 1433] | 1.07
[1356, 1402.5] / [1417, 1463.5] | 1.03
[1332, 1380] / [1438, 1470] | 1.08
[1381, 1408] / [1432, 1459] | 1.00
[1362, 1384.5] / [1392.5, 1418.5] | 1.03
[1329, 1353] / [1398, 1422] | 1.11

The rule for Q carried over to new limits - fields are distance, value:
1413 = 7.51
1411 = 7.46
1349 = 6.69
